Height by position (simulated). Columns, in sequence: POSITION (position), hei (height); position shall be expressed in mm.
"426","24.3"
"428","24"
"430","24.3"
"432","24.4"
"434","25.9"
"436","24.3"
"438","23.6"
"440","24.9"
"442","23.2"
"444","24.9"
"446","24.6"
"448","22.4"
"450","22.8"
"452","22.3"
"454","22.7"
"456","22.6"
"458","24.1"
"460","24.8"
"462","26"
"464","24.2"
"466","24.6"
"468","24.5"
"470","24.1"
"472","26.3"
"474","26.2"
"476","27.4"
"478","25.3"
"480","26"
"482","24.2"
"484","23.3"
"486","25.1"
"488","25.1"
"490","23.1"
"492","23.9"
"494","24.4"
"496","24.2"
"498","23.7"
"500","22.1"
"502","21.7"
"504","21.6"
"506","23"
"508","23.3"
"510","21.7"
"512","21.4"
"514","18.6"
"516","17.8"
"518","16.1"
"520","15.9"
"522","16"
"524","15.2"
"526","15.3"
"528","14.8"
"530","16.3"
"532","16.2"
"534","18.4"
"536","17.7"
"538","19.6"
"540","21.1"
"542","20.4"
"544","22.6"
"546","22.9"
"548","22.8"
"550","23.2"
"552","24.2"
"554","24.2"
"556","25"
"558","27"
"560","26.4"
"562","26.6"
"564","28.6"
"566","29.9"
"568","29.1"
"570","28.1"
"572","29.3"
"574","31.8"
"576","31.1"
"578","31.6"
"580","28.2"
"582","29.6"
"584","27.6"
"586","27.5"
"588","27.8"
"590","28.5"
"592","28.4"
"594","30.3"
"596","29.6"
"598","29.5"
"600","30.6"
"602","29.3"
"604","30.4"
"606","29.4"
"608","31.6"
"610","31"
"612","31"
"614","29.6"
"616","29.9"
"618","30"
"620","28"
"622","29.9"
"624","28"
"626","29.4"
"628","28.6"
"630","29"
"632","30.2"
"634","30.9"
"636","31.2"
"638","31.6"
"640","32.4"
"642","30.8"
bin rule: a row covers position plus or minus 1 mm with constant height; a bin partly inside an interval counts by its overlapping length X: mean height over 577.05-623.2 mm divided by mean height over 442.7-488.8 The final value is 1.21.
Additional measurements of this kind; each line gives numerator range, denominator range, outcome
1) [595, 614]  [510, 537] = 1.77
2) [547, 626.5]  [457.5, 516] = 1.20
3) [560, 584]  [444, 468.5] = 1.23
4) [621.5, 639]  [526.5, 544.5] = 1.63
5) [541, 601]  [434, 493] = 1.12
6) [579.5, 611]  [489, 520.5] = 1.37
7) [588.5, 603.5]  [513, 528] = 1.80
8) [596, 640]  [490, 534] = 1.52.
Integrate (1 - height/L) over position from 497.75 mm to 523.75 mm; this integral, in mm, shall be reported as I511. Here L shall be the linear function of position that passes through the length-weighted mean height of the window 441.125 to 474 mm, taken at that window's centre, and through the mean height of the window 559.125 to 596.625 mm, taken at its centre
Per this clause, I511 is 6.2 mm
